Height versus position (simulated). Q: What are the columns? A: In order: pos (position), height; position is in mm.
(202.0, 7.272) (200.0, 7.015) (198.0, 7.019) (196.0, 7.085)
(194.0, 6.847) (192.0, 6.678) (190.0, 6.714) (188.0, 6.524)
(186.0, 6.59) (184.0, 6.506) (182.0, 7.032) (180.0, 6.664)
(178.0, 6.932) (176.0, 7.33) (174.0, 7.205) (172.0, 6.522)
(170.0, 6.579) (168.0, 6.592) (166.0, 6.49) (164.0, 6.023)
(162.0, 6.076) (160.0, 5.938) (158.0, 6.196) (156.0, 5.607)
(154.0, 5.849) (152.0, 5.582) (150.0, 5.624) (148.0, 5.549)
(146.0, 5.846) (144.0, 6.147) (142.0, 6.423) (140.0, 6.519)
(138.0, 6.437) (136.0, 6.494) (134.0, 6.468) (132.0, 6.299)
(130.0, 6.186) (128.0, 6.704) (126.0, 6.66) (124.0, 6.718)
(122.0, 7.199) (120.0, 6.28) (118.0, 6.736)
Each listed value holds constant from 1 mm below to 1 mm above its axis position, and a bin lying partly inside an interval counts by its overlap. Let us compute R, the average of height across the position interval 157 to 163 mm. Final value 6.07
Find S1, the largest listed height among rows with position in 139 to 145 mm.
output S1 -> 6.519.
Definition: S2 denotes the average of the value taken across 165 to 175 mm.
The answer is 6.68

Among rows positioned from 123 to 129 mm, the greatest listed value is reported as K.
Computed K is 6.718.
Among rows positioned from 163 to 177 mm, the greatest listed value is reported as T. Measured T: 7.33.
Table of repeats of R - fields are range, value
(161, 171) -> 6.35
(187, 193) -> 6.64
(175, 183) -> 6.99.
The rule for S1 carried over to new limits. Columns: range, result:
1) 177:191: 7.032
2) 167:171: 6.592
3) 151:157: 5.849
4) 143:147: 6.147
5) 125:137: 6.704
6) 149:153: 5.624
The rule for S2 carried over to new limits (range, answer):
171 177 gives 7.02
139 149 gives 6.1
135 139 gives 6.47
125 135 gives 6.46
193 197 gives 6.97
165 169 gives 6.54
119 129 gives 6.71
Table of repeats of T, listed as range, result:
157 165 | 6.196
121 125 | 7.199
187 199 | 7.085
